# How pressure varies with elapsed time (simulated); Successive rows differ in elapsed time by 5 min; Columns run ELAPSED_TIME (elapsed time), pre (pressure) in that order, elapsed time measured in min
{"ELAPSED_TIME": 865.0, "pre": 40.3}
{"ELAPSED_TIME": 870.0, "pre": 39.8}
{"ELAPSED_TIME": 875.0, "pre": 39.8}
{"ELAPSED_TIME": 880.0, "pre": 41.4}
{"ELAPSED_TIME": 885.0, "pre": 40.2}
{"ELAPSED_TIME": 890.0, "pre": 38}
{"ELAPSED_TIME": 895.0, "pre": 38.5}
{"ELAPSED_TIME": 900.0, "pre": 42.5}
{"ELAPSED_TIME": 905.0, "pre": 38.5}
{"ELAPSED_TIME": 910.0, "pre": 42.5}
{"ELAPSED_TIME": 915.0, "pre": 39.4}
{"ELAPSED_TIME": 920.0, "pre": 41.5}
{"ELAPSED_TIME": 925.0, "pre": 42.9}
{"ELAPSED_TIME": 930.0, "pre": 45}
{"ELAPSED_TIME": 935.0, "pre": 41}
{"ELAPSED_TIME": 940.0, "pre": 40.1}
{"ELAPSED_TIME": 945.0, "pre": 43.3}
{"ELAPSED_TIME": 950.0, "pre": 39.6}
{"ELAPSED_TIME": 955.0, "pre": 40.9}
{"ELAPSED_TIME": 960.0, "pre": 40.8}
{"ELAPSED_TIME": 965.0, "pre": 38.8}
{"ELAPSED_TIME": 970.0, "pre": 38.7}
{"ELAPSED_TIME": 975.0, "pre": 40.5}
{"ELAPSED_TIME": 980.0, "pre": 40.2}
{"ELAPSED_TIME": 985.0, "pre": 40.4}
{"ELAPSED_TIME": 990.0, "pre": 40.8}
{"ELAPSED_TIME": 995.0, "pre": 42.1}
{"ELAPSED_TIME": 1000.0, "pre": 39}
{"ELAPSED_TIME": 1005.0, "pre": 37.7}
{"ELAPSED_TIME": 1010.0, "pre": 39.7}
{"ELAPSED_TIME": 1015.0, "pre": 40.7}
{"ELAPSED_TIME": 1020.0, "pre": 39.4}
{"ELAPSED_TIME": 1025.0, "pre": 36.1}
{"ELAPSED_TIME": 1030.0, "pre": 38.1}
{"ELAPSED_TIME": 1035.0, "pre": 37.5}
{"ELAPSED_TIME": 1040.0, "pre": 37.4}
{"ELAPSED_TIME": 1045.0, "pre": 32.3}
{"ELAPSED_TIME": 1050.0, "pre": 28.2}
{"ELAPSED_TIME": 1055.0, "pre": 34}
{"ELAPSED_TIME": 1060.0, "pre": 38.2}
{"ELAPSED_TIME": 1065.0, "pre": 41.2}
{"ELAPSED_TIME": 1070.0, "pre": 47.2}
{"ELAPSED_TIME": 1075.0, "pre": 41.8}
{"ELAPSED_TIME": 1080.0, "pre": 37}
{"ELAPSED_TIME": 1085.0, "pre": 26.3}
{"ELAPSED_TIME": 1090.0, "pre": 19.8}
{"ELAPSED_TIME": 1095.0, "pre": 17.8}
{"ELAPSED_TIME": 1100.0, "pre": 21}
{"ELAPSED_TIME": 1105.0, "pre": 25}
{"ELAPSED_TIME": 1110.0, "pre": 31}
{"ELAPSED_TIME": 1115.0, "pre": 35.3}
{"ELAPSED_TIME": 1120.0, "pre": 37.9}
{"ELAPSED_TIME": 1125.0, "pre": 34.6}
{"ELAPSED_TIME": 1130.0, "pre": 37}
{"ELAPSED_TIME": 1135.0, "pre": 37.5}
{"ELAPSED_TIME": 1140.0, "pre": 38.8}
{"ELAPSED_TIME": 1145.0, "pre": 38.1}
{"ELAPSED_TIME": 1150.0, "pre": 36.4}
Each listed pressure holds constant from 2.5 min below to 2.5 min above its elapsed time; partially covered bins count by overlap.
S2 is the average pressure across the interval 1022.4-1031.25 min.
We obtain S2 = 37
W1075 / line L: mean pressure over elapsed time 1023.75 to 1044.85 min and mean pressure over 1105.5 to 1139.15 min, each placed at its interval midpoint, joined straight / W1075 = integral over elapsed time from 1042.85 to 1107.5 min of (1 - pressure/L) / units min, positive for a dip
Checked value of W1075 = 8.1 min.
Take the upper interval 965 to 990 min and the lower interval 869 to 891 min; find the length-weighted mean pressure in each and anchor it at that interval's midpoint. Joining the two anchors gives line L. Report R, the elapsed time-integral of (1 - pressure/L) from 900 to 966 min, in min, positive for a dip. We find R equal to -2.1 min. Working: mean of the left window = 40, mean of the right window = 39.9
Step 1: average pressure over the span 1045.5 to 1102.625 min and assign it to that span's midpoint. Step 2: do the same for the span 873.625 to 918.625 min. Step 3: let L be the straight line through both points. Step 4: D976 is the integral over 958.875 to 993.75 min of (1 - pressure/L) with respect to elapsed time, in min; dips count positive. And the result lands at -3.4 min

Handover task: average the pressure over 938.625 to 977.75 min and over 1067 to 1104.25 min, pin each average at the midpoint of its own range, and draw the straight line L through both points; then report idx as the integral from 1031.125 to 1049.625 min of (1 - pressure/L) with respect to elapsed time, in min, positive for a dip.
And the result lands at -0.7 min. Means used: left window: 40.3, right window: 30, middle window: 35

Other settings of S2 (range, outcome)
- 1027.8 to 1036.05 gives 37.8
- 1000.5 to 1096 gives 35.6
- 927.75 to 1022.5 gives 40.4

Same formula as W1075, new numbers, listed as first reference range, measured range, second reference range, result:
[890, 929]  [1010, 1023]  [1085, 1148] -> -1.5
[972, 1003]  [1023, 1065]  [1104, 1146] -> 3.0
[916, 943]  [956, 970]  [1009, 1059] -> 0.2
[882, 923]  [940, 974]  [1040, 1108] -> -2.6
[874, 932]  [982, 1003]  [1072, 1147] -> -2.0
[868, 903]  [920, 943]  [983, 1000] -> -1.0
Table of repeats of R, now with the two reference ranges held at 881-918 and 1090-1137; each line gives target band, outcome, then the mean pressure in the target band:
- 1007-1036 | -3.6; 38.6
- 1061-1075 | -4.7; 43.1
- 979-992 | -1.6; 40.5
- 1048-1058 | 0.4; 31.6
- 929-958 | -2.6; 41.5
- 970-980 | -0.9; 40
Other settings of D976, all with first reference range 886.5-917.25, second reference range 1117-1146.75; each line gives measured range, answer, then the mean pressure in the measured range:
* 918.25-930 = -0.9 min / 42.8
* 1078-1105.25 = 9.8 min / 24.2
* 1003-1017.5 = -0.3 min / 39.4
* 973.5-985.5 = -0.4 min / 40.4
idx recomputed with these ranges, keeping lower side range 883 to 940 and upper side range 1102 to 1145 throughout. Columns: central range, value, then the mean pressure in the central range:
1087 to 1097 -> 4.6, 19.2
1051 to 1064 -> 0.3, 35.8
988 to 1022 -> -1.6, 39.9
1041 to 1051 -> 1.4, 31.6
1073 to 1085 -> -0.2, 36.6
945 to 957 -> -0.3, 40.9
